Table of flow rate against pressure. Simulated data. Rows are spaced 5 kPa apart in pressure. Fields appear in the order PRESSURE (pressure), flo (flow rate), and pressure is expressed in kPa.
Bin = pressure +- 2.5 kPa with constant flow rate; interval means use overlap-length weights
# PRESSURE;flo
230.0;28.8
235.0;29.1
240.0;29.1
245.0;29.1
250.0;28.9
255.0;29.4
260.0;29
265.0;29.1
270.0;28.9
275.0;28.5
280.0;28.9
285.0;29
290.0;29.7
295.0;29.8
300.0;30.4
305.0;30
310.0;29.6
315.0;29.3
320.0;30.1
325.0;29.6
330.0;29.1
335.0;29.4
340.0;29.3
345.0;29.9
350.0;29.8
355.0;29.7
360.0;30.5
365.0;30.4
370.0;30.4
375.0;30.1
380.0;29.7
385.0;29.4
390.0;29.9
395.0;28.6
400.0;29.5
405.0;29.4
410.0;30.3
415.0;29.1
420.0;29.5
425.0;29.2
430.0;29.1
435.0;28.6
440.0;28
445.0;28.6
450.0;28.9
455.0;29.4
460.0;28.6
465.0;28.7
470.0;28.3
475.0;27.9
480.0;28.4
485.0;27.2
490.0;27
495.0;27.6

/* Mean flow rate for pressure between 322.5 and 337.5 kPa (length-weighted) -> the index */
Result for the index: 29.4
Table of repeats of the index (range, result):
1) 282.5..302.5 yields 29.7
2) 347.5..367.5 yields 30.1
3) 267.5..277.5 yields 28.7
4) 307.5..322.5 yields 29.7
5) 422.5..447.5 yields 28.7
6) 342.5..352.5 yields 29.9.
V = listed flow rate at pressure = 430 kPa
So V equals 29.1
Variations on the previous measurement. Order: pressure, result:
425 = 29.2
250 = 28.9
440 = 28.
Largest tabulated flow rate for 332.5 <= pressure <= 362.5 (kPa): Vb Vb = 30.5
